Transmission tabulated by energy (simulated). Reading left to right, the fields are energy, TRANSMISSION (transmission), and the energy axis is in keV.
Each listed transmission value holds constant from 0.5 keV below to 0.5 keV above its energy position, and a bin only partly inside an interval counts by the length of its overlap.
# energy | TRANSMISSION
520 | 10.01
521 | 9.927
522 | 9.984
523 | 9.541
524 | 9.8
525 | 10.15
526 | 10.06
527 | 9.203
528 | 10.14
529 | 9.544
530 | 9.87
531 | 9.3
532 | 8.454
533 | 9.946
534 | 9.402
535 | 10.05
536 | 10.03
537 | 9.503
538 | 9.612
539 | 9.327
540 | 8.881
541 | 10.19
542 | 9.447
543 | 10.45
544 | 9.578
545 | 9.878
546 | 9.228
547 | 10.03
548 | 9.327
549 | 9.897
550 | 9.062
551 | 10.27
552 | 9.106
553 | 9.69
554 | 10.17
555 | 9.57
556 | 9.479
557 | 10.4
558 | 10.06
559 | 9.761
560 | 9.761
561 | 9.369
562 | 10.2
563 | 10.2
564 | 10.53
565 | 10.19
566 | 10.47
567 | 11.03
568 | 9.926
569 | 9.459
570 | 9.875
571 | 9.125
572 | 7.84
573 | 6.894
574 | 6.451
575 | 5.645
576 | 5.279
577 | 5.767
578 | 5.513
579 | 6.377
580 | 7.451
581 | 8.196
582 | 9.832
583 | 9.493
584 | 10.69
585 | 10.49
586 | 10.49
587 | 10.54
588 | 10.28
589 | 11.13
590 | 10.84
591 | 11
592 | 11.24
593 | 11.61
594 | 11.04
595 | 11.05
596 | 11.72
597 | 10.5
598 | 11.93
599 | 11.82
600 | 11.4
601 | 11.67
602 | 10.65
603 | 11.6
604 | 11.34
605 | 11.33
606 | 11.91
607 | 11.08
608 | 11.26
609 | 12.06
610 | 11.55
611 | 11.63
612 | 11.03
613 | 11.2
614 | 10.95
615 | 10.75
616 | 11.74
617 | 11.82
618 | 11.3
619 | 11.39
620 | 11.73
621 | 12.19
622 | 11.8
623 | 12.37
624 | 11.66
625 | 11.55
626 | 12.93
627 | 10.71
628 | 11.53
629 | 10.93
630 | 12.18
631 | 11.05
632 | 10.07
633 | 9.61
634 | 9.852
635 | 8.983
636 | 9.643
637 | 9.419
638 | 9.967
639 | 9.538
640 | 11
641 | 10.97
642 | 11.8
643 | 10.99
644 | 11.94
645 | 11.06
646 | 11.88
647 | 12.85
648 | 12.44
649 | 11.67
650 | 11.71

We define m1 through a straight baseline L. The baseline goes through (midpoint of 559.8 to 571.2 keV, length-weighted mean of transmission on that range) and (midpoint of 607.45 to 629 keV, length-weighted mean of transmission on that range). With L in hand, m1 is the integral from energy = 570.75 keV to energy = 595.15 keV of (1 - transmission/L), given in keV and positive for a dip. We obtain 3.8 keV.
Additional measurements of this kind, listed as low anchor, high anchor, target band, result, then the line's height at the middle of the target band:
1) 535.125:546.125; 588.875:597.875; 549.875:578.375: 3.6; 10.3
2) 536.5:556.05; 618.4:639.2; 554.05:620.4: 1.0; 10.3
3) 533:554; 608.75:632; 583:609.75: -0.5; 10.9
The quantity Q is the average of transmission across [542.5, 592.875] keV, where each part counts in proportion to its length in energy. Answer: 9.37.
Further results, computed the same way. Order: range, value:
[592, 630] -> 11.5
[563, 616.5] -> 10.1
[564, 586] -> 8.48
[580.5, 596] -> 10.6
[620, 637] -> 11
